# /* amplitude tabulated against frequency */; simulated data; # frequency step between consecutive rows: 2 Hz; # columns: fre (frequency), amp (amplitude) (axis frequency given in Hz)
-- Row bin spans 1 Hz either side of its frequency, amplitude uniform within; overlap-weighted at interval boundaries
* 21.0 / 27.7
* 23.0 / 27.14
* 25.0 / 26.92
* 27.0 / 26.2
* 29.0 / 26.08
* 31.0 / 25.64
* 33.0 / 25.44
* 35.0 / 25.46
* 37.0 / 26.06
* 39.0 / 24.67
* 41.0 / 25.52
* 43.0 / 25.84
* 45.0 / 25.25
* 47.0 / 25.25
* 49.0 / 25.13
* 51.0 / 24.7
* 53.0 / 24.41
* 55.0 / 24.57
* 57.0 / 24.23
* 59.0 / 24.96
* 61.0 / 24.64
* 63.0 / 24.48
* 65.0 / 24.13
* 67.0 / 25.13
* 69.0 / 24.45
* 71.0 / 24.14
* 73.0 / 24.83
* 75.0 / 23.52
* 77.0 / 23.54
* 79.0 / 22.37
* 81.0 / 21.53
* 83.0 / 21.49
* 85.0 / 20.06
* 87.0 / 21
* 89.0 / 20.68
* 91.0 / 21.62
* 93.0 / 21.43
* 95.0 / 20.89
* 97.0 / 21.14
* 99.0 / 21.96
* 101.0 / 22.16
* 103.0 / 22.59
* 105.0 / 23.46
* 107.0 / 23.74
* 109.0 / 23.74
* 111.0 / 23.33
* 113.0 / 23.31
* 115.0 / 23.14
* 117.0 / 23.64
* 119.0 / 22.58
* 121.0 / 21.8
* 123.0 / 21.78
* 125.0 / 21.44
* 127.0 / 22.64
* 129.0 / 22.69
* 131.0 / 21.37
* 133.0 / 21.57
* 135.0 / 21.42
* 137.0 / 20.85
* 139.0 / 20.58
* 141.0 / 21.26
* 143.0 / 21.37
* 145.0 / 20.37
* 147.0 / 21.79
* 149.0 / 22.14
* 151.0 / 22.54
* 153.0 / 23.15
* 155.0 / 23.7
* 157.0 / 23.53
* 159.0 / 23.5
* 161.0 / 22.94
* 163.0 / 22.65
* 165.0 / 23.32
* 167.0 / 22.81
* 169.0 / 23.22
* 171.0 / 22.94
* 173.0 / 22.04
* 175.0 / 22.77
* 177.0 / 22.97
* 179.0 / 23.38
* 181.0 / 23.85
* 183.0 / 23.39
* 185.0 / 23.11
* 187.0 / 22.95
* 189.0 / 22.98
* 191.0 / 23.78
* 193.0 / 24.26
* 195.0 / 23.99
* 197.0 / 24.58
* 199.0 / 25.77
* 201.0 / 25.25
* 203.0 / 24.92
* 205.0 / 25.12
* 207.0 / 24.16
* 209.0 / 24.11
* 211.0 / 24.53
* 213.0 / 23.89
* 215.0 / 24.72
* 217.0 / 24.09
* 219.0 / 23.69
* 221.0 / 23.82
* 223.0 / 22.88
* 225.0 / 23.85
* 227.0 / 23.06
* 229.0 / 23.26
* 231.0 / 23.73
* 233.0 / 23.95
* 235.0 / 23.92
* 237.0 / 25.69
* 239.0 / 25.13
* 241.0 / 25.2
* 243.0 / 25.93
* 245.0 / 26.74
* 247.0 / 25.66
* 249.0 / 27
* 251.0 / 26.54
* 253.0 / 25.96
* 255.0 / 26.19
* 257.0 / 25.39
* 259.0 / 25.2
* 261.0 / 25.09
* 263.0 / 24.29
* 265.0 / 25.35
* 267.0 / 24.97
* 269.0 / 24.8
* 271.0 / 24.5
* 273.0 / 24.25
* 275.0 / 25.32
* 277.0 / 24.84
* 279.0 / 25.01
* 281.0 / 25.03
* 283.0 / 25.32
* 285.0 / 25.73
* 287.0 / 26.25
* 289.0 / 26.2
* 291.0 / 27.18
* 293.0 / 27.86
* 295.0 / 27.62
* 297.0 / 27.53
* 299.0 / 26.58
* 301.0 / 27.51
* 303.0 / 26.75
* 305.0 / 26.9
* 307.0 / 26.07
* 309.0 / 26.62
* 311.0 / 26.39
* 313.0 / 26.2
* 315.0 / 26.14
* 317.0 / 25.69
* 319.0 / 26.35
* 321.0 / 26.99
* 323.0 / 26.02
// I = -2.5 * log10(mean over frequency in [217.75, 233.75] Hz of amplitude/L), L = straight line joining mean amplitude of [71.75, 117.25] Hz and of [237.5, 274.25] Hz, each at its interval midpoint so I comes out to 0.06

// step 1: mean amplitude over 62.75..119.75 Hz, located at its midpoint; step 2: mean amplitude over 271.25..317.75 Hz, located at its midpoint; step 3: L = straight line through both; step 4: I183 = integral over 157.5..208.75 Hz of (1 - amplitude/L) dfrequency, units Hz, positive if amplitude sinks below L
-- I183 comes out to 1.4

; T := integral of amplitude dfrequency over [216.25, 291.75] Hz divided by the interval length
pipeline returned 25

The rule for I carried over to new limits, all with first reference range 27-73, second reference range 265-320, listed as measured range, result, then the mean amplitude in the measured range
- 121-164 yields 0.15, 22.1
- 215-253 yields 0.05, 24.7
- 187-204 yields 0.06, 24.4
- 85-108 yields 0.16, 21.8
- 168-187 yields 0.11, 23.1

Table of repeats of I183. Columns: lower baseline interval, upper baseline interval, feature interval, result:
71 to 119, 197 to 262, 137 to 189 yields 2.3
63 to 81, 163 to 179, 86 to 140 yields 3.2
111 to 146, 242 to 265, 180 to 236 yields 0.9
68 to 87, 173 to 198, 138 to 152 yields 1.1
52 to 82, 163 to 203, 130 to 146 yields 1.8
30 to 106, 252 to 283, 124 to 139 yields 1.5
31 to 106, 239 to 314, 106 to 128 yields 1.2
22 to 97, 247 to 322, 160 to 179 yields 1.6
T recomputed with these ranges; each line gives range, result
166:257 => 24.3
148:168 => 23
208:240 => 24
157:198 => 23.3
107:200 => 22.8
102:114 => 23.4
